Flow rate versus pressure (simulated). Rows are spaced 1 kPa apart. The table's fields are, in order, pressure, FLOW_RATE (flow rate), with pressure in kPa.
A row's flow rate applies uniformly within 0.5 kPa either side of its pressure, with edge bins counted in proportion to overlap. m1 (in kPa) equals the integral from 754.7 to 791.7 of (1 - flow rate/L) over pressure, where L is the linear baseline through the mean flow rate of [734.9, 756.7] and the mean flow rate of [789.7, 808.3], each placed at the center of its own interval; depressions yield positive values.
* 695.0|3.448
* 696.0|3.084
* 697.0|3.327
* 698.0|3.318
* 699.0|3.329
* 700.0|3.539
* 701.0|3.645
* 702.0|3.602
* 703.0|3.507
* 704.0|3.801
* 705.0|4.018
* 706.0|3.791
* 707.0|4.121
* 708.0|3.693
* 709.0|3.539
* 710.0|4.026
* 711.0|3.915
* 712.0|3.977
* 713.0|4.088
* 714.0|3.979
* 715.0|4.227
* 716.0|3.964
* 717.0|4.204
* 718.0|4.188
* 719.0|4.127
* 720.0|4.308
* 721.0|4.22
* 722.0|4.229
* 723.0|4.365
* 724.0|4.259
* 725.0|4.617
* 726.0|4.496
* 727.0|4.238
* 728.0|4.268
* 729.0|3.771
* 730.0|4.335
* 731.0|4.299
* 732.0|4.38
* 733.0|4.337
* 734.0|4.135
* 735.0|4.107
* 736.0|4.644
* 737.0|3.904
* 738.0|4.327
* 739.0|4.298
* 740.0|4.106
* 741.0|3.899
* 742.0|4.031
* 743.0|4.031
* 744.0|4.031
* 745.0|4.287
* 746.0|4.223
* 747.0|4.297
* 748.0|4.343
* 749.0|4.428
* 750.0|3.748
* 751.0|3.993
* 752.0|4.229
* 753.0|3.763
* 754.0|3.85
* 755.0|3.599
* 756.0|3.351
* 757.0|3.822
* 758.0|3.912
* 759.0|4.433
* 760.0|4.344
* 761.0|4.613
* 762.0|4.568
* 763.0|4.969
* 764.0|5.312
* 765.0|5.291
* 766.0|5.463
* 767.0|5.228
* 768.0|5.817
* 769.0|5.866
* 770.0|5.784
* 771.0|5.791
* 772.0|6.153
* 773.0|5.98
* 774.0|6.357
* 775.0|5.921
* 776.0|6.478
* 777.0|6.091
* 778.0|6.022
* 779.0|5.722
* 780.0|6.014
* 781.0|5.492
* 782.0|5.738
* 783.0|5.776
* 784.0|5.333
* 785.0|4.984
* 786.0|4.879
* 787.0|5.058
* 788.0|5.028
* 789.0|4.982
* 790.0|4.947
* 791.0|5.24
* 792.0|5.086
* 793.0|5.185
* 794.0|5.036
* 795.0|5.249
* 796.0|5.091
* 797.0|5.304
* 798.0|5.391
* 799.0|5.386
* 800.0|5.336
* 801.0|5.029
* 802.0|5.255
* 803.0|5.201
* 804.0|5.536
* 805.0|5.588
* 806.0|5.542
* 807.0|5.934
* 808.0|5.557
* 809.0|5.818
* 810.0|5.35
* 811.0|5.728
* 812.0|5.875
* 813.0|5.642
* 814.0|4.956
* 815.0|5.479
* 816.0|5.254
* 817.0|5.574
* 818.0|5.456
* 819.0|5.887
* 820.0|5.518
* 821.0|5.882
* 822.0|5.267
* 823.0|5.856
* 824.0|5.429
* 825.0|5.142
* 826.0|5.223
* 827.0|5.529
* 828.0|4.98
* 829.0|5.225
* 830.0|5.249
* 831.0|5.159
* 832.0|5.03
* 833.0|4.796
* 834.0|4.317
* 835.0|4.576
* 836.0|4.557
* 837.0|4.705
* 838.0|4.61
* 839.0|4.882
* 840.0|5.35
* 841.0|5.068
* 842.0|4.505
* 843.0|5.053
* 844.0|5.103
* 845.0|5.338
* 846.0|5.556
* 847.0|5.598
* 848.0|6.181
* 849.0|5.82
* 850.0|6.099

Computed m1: -4.3 kPa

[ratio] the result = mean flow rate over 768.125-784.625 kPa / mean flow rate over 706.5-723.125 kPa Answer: 1.45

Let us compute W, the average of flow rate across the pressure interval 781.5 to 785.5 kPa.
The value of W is 5.46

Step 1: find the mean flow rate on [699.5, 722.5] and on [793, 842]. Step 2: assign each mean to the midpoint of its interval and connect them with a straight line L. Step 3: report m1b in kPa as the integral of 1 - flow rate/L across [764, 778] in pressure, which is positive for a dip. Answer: -3.4 kPa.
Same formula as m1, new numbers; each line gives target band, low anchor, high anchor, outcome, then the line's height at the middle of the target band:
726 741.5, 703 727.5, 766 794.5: 1.0 kPa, 4.51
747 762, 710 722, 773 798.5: 2.5 kPa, 4.86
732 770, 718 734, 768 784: 5.3 kPa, 5.1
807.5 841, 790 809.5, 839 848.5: 0.3 kPa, 5.31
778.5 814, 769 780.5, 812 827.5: 2.4 kPa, 5.77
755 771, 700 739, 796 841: -0.7 kPa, 4.62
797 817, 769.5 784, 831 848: 0.0 kPa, 5.47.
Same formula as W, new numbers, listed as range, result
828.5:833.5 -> 5.09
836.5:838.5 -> 4.66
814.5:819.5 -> 5.53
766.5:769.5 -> 5.64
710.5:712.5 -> 3.95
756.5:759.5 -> 4.06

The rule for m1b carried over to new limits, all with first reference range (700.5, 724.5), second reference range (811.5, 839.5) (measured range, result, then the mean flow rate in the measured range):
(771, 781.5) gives -2.98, 6.01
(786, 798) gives -0.64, 5.11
